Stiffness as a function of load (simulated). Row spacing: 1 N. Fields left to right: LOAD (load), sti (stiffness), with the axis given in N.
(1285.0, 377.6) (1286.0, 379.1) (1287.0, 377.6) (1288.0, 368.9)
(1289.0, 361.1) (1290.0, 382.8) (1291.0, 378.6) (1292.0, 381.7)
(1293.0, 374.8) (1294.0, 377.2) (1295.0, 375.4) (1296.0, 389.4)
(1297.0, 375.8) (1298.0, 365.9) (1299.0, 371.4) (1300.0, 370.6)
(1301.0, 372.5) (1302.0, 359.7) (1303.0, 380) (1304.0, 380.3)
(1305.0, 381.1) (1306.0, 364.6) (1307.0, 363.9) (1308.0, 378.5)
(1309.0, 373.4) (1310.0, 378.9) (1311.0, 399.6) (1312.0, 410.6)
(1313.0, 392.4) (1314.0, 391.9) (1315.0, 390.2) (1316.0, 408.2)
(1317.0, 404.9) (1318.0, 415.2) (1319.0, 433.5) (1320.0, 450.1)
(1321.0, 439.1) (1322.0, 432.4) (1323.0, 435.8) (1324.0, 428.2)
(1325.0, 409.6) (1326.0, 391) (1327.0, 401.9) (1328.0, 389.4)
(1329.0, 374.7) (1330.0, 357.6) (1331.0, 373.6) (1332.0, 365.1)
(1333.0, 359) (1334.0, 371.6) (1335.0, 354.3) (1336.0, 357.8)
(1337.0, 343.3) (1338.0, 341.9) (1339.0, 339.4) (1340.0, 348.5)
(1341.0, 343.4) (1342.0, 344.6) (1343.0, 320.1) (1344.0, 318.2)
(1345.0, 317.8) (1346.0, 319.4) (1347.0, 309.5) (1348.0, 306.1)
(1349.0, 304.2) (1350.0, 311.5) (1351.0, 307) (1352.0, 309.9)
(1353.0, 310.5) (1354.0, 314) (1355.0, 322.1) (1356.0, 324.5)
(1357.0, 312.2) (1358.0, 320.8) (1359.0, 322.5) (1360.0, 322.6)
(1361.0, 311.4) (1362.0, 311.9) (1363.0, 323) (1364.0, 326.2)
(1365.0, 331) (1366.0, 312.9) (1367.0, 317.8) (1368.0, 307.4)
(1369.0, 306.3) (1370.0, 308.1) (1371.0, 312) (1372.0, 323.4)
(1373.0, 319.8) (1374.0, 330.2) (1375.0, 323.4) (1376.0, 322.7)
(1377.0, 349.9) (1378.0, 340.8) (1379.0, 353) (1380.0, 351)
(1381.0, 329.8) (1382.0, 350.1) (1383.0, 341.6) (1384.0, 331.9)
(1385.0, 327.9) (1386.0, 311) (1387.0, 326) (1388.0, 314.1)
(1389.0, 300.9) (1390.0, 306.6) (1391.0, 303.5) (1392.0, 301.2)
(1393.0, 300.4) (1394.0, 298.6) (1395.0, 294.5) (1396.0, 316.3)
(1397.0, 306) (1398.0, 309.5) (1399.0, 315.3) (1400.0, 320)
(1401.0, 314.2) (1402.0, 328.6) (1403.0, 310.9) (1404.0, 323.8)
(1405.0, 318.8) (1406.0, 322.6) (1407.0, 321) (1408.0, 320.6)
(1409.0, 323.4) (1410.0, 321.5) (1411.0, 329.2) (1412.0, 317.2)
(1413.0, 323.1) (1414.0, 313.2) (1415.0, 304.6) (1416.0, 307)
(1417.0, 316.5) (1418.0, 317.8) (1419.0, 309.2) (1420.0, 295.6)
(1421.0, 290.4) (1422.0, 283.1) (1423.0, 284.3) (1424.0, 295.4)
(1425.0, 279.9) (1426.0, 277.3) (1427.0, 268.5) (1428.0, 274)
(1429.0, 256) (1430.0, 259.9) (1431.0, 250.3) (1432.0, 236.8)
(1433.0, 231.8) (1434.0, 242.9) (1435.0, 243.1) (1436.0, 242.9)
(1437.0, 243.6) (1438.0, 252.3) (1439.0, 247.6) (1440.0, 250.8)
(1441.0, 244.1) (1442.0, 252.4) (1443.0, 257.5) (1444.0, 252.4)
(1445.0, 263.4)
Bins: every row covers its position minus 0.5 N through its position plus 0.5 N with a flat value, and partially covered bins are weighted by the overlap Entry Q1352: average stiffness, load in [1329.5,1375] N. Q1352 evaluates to 327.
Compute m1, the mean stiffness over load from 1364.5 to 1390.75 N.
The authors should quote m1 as 325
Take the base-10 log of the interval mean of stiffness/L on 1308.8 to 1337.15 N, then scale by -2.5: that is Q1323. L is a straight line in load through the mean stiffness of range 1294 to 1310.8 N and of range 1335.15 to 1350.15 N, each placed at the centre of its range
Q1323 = -0.13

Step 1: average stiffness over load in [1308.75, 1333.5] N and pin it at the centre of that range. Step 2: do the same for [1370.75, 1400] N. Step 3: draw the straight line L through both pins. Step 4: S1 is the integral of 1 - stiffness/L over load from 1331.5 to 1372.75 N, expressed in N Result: 4.21 N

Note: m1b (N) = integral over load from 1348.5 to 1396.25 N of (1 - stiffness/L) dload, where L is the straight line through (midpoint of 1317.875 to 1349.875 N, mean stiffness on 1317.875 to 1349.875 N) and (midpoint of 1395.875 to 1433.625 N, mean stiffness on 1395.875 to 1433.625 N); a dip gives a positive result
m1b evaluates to 2.2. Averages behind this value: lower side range 367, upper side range 299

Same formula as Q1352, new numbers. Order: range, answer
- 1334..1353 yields 328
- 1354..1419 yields 319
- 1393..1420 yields 315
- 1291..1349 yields 375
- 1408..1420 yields 316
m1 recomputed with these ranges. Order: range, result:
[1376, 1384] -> 343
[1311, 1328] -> 414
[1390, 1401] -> 307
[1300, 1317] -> 383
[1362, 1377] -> 320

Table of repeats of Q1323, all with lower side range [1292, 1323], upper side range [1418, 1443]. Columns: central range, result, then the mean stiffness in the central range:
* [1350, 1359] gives 0.089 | 315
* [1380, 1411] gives -0.063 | 318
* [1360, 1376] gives 0.035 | 318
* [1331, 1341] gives 0.023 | 354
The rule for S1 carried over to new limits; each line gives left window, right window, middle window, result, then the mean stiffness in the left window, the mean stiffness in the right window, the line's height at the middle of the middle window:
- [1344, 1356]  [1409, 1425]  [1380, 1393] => -0.5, 313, 307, 310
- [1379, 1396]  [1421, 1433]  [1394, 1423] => -2.0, 319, 269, 292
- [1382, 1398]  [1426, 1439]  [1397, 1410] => -1.1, 313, 251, 293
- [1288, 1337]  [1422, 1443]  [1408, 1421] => -1.8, 386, 257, 277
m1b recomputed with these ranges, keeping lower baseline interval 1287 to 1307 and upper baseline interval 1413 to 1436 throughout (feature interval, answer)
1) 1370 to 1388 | -1.0 N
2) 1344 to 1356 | 0.8 N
